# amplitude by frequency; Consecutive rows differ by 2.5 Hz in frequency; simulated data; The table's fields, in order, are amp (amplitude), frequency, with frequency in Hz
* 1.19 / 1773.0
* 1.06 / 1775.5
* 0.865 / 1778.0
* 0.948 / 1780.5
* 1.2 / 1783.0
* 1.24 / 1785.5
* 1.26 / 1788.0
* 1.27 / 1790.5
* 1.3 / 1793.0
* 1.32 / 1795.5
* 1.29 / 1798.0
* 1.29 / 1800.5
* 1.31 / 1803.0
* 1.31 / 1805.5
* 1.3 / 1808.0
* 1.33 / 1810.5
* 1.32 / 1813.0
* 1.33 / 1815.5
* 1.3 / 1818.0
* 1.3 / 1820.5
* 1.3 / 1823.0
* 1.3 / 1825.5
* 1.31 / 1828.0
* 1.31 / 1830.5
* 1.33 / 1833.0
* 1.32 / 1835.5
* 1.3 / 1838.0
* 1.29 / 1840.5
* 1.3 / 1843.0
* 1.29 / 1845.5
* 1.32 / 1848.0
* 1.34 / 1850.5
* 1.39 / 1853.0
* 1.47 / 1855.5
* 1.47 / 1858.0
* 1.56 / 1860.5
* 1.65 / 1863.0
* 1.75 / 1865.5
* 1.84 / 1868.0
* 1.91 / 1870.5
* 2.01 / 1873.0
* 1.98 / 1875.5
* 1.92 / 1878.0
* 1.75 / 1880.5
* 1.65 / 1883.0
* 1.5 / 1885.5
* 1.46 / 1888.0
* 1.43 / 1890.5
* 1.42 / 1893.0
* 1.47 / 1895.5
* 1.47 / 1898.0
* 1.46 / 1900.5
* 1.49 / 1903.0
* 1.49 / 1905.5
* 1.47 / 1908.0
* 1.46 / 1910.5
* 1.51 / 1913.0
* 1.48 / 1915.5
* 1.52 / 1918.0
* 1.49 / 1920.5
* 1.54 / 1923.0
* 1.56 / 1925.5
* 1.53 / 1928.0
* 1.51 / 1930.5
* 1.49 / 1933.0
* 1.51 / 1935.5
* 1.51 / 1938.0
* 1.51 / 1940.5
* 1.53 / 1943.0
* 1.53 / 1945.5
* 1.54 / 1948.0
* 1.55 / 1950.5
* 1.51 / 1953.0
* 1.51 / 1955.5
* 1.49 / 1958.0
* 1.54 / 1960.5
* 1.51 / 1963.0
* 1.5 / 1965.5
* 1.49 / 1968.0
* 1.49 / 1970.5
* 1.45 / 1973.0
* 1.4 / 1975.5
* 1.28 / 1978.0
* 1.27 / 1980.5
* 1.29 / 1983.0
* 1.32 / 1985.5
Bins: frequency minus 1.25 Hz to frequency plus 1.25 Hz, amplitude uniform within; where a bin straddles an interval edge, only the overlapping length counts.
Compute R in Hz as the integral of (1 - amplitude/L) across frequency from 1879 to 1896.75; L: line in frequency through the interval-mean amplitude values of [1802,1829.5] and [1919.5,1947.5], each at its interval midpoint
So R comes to -1.2 Hz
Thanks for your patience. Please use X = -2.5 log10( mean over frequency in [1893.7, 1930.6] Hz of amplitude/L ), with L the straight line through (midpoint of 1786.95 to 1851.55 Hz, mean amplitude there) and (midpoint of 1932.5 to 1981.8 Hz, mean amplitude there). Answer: -0.05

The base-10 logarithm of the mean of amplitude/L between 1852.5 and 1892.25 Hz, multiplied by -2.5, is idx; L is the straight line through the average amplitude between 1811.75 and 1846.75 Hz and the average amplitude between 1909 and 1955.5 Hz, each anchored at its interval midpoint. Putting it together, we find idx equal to -0.20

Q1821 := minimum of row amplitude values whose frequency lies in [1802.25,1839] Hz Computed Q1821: 1.3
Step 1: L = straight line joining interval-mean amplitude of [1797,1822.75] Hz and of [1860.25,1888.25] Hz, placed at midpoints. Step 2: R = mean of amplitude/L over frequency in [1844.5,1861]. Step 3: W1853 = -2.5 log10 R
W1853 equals 0.15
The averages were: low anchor 1.31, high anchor 1.77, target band 1.4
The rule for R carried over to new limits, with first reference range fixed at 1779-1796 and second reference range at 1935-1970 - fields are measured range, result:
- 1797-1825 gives -1.2 Hz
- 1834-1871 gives -3.8 Hz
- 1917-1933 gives -0.6 Hz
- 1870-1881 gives -4.4 Hz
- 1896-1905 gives -0.3 Hz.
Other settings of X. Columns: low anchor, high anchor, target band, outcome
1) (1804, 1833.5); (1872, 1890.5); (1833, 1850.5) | 0.122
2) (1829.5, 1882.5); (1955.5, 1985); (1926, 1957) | -0.044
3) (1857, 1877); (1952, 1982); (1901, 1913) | 0.116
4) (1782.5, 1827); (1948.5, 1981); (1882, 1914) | -0.065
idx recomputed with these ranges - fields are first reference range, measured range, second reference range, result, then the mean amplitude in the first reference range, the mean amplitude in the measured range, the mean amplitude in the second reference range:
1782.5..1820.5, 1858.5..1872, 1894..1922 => -0.225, 1.29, 1.73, 1.48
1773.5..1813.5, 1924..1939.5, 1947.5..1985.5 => -0.086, 1.22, 1.52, 1.45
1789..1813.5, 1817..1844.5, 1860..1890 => 0.135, 1.3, 1.31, 1.75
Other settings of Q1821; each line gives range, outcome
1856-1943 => 1.42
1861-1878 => 1.65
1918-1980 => 1.28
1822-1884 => 1.29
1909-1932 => 1.46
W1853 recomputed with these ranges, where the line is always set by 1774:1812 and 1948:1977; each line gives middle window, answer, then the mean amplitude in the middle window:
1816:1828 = -0.03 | 1.3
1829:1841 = -0.02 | 1.31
